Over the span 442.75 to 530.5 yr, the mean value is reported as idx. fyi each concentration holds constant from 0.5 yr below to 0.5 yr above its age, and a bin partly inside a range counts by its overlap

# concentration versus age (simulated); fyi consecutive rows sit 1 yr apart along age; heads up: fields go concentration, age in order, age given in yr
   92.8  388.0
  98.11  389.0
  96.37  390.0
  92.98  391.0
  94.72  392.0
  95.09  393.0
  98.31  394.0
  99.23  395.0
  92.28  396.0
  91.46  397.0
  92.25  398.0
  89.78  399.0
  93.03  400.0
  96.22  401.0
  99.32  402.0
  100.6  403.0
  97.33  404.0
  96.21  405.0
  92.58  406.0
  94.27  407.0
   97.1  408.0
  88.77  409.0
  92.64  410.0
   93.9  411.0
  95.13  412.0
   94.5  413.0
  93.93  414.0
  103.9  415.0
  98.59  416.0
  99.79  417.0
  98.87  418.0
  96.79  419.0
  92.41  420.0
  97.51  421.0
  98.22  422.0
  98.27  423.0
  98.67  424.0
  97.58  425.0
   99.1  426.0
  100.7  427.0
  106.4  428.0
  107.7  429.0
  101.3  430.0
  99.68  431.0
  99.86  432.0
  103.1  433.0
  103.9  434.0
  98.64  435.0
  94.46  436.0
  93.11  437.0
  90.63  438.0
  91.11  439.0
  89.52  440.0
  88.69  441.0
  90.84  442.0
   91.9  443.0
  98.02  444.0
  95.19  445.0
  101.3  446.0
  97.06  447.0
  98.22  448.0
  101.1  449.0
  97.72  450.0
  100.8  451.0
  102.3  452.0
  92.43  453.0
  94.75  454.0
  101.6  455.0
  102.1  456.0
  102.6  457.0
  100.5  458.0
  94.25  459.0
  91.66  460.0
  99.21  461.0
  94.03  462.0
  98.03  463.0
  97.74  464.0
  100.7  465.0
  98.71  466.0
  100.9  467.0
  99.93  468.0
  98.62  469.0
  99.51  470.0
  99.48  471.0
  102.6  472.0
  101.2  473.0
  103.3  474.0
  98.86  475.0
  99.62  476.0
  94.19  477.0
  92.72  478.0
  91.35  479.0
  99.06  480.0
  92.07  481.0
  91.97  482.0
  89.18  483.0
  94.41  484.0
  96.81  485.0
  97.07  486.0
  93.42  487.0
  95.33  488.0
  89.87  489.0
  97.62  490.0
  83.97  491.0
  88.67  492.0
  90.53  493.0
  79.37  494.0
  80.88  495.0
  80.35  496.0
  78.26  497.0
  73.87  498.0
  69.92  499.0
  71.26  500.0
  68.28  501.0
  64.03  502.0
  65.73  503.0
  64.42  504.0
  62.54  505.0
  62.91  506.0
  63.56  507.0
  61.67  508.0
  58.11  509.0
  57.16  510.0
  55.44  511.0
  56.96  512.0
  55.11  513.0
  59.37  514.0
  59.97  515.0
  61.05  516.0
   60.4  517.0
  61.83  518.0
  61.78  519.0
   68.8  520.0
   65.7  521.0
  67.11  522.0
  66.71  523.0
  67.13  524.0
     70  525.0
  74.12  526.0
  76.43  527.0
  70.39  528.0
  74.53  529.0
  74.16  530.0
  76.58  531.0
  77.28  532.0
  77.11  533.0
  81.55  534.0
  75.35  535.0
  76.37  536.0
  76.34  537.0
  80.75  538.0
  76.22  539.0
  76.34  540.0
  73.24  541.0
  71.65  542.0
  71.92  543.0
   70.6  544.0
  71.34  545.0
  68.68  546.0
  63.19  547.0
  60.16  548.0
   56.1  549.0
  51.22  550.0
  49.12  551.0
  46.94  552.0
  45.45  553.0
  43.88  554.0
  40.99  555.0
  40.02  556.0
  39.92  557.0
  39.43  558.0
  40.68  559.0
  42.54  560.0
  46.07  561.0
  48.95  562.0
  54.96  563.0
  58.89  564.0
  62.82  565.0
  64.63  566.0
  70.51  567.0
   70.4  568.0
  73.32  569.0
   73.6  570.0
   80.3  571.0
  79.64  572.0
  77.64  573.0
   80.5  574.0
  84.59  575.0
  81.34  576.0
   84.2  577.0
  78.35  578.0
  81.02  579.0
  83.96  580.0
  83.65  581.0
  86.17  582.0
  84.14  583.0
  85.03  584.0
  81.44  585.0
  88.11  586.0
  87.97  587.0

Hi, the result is 84.1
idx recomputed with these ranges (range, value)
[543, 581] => 62.7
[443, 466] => 98.1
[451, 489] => 97.3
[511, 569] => 63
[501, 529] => 63.9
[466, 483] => 97.6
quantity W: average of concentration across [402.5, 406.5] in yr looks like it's 96.7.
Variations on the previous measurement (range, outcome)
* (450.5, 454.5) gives 97.6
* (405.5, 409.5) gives 93.2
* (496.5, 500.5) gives 73.3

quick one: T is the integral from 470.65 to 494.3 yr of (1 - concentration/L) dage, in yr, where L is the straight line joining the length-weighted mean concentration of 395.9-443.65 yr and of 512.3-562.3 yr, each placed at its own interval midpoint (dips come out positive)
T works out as -4.7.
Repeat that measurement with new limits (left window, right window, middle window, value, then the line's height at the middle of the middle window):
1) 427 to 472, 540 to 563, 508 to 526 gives 1.7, 69.1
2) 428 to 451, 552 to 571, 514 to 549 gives -3.4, 64.4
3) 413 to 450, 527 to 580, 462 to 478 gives -2.1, 87.7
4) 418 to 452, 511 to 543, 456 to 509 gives -3.0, 83.3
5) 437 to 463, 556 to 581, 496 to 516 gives 4.4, 82.2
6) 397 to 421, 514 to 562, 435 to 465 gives -3.9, 85.3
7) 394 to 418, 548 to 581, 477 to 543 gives -1.4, 73.5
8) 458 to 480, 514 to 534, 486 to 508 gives 1.6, 83.3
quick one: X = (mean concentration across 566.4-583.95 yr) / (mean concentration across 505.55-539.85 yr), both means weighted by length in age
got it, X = 1.17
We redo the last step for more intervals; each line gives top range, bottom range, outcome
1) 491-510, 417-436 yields 0.71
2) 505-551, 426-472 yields 0.69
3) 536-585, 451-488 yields 0.68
